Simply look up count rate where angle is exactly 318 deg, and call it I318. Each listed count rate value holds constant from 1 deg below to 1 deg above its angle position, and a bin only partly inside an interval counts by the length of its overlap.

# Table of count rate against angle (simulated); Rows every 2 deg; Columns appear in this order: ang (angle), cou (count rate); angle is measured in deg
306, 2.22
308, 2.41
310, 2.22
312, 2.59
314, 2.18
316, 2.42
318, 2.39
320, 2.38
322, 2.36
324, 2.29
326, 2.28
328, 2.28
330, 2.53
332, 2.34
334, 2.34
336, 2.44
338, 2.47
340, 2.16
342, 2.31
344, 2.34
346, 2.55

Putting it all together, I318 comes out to 2.39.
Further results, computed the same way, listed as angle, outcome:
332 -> 2.34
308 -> 2.41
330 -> 2.53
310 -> 2.22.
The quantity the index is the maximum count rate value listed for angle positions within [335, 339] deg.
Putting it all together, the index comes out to 2.47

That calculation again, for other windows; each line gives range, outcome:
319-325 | 2.38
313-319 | 2.42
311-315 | 2.59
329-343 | 2.53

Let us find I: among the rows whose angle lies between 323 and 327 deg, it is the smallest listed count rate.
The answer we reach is 2.28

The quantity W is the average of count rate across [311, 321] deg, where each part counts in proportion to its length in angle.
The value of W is 2.39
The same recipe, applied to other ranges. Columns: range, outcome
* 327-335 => 2.37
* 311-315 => 2.38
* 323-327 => 2.29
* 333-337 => 2.39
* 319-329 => 2.32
